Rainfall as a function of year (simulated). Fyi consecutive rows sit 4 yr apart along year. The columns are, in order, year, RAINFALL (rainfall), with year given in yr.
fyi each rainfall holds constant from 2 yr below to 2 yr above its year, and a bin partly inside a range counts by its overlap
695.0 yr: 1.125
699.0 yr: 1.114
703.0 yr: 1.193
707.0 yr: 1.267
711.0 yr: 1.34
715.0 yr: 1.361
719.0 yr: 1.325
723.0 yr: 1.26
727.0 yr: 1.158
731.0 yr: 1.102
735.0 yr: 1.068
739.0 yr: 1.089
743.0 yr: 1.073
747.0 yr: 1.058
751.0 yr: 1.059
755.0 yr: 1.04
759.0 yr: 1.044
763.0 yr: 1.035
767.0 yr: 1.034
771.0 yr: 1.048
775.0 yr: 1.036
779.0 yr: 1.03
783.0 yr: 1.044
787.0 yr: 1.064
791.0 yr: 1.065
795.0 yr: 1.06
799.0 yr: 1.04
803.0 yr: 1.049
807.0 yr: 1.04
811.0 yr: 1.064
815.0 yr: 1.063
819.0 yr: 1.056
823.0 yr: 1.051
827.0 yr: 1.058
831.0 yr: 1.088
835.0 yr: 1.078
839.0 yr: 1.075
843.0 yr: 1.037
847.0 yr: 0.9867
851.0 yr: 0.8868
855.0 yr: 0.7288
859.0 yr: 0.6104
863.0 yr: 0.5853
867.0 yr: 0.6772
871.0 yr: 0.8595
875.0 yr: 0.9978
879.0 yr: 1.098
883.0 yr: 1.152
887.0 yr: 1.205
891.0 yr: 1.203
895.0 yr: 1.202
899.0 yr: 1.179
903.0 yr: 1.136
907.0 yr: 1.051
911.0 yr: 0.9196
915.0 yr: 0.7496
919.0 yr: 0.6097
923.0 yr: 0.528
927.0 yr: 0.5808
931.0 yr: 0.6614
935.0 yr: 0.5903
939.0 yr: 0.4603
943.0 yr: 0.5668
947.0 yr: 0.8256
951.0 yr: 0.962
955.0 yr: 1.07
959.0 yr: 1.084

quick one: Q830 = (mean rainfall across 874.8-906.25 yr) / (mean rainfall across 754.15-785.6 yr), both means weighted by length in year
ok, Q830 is 1.11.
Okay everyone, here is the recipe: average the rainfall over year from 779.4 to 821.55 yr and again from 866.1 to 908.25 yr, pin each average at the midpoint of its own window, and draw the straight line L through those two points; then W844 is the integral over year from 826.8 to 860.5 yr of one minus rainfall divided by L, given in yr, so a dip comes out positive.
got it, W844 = 3.7 yr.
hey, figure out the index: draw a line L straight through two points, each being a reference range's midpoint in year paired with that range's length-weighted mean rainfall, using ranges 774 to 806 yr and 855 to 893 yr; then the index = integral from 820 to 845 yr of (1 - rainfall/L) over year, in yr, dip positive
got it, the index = -2.0 yr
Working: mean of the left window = 1.05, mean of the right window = 0.921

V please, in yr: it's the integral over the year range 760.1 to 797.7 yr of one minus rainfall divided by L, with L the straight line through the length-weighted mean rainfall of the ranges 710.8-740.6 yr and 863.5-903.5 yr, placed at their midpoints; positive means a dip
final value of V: 3.5 yr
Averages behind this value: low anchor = 1.21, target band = 1.05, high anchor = 1.05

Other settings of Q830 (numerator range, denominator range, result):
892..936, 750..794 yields 0.81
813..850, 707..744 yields 0.87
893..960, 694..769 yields 0.73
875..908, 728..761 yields 1.07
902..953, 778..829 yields 0.70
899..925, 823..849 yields 0.82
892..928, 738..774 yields 0.86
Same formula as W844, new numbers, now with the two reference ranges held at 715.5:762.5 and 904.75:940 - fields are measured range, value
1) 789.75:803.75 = -1.0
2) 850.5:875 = 2.8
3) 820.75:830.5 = -1.5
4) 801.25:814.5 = -1.3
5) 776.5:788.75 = -0.3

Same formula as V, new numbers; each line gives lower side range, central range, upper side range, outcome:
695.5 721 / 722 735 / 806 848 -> 0.8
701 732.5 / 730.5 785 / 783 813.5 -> 4.7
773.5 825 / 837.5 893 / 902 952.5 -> -3.4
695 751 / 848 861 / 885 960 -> 2.9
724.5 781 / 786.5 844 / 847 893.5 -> -4.4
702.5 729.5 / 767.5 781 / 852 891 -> 1.1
